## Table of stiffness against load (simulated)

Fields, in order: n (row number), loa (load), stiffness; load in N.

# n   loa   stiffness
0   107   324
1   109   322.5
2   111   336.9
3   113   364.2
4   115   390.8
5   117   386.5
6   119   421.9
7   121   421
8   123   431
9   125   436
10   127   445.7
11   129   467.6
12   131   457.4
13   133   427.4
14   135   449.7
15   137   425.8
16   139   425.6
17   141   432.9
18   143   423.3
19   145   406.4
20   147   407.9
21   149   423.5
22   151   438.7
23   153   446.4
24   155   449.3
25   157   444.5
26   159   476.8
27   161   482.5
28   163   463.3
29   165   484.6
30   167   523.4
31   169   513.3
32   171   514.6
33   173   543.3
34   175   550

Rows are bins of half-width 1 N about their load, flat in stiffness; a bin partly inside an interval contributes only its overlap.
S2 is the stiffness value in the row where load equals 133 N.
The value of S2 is 427.4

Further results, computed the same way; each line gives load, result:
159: 476.8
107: 324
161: 482.5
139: 425.6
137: 425.8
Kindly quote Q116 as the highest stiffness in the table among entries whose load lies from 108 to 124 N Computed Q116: 431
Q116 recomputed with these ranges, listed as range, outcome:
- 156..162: 482.5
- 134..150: 449.7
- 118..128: 445.7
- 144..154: 446.4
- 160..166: 484.6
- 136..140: 425.8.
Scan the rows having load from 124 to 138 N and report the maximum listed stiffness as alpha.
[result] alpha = 467.6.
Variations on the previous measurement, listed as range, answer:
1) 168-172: 514.6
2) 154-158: 449.3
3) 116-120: 421.9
